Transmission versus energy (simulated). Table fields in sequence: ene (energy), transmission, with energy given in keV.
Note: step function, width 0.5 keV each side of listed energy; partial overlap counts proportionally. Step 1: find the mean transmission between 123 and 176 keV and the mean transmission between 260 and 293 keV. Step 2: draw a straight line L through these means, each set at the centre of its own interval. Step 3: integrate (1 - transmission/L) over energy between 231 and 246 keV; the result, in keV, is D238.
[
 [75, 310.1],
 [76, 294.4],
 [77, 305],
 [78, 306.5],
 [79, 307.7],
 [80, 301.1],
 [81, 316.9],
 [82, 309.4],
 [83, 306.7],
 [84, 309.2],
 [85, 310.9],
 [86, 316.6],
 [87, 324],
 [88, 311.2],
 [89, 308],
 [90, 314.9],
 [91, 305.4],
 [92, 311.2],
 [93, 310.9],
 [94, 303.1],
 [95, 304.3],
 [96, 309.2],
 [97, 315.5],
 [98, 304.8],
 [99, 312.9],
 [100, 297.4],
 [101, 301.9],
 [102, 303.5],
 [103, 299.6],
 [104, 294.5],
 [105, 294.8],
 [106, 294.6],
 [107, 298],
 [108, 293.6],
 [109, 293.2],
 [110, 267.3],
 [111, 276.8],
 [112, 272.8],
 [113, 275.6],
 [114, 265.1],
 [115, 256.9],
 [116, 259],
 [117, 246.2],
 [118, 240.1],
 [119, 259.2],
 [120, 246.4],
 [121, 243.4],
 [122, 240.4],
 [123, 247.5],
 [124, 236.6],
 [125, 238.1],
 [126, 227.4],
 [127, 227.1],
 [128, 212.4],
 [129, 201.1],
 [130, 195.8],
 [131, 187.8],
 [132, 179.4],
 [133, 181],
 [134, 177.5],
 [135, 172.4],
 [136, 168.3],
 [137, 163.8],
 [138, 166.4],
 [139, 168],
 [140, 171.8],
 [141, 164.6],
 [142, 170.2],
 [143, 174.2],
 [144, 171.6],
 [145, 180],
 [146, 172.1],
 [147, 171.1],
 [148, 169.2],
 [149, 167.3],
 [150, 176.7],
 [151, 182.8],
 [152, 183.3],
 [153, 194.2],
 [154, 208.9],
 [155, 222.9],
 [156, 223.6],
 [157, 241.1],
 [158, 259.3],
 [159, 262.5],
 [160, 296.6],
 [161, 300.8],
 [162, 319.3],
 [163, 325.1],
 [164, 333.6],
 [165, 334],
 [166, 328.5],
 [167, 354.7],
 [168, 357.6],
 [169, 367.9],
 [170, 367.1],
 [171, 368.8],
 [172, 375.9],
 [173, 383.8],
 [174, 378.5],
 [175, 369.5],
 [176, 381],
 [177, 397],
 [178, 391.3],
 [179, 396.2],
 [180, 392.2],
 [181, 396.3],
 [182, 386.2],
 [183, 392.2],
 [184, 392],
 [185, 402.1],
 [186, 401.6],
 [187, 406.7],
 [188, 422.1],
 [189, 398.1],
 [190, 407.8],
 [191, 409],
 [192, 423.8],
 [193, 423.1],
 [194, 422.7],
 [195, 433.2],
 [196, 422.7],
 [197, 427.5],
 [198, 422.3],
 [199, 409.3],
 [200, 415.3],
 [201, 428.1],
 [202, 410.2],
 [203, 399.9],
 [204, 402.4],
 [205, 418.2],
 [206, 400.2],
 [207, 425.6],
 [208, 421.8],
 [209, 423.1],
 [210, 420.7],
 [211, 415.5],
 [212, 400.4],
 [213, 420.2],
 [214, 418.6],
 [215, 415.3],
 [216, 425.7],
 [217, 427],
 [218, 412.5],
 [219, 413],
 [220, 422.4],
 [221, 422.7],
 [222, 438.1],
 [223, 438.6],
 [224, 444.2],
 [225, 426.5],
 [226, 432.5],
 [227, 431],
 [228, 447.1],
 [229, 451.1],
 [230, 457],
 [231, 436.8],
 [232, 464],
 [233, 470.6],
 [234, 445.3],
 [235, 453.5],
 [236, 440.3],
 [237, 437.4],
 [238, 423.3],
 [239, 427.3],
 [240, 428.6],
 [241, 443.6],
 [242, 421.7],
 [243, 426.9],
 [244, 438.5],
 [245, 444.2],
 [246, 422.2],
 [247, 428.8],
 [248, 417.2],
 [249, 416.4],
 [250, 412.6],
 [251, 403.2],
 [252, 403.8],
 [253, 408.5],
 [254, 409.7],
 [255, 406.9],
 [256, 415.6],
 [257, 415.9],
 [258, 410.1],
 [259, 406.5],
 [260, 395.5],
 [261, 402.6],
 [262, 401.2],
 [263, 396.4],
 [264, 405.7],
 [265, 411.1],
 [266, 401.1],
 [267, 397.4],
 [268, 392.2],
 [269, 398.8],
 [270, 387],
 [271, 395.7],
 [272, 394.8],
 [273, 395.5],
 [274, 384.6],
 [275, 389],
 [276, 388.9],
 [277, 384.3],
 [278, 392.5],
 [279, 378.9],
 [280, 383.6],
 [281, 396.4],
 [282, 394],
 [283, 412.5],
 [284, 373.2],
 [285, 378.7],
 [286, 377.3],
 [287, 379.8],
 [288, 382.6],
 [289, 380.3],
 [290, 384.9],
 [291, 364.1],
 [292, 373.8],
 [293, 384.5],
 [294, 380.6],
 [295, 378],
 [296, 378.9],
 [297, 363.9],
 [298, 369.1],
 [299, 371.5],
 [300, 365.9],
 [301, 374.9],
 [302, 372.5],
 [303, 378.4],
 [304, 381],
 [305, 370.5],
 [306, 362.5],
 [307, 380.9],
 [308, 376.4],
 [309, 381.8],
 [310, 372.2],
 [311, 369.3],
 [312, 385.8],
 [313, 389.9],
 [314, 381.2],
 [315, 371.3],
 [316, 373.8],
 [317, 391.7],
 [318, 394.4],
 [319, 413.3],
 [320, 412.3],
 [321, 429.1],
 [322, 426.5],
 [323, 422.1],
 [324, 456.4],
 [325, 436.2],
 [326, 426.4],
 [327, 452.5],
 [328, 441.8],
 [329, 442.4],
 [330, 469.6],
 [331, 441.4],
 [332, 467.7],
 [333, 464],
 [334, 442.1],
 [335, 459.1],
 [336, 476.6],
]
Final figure -4.1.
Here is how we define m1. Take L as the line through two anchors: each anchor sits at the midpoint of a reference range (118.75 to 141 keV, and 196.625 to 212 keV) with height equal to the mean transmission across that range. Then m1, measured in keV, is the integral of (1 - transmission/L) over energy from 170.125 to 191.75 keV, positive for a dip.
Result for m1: -2.7 keV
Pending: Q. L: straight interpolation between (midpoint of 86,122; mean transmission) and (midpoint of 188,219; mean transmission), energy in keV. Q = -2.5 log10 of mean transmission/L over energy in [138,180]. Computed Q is 0.31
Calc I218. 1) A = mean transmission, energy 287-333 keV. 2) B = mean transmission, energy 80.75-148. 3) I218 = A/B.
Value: 1.57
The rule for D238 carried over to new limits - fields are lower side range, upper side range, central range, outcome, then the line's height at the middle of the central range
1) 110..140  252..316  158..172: -3.57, 263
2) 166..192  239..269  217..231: -1.06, 403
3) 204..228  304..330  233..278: 0.28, 415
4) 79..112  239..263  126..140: 6.13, 331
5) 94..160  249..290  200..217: -4.66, 326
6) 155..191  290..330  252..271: -1.16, 380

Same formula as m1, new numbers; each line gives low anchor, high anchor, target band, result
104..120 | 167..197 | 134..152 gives 8.5 keV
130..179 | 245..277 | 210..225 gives -3.5 keV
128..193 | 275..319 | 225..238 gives -4.3 keV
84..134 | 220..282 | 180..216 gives -5.0 keV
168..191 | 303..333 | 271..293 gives 1.0 keV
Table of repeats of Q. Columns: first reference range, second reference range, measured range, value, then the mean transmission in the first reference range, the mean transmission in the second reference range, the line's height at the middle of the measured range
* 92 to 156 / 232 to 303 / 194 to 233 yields -0.25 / 234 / 402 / 339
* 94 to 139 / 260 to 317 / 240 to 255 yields -0.19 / 251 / 384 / 352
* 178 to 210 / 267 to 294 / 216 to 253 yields -0.09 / 411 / 387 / 399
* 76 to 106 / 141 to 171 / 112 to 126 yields 0.13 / 307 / 249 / 282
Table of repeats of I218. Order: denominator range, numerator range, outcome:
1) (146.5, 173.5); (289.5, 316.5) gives 1.36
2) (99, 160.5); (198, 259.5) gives 1.87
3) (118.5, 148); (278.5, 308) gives 1.92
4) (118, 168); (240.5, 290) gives 1.81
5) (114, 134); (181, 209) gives 1.81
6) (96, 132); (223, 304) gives 1.54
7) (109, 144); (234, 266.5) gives 1.92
